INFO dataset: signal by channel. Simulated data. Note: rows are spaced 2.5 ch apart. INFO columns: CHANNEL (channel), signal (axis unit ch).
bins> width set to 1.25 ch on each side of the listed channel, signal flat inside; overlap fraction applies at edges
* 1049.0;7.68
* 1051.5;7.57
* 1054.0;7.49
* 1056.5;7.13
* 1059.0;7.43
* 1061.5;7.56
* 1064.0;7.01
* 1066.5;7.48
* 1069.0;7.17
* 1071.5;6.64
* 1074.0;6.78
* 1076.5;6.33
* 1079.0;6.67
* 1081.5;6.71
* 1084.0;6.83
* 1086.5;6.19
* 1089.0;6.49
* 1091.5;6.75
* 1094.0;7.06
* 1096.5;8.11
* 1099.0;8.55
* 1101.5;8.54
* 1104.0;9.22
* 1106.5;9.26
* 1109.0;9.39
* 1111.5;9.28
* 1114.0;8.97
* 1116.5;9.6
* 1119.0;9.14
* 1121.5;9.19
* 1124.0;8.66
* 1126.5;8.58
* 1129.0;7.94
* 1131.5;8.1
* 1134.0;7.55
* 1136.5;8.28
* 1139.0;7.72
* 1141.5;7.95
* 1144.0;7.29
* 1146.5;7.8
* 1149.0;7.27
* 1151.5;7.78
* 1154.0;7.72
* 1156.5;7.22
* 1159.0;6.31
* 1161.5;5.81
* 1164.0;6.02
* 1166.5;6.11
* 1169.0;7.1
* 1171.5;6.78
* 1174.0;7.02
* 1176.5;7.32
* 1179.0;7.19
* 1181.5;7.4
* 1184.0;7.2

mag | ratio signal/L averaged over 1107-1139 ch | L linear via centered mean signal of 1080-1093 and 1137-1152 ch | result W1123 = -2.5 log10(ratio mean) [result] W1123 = -0.197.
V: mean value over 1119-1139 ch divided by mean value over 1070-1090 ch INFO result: 1.27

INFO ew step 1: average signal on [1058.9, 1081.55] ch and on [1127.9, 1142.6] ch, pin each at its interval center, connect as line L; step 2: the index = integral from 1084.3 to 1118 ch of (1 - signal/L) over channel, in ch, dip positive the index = -3.6 ch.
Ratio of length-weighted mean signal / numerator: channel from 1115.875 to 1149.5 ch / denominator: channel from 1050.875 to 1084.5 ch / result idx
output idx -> 1.2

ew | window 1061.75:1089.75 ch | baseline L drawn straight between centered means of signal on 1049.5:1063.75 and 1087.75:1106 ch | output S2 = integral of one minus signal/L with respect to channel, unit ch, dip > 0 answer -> 3.1 ch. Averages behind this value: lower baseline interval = 7.42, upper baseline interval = 7.88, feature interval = 6.79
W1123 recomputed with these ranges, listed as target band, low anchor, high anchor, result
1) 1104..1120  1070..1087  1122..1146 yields -0.23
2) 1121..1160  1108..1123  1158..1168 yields -0.04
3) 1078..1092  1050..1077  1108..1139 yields 0.17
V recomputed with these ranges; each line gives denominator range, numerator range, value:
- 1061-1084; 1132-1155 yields 1.12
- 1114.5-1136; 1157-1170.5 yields 0.74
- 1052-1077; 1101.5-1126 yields 1.28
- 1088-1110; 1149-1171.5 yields 0.83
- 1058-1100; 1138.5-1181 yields 1.01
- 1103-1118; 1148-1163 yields 0.75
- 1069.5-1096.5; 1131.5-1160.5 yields 1.12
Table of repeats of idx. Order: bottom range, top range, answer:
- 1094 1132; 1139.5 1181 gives 0.80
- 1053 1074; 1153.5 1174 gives 0.92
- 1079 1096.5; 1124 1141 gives 1.19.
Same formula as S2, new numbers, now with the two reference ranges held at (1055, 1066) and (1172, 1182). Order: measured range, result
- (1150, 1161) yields 0.07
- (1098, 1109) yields -2.57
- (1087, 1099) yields 0.12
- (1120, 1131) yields -2.03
